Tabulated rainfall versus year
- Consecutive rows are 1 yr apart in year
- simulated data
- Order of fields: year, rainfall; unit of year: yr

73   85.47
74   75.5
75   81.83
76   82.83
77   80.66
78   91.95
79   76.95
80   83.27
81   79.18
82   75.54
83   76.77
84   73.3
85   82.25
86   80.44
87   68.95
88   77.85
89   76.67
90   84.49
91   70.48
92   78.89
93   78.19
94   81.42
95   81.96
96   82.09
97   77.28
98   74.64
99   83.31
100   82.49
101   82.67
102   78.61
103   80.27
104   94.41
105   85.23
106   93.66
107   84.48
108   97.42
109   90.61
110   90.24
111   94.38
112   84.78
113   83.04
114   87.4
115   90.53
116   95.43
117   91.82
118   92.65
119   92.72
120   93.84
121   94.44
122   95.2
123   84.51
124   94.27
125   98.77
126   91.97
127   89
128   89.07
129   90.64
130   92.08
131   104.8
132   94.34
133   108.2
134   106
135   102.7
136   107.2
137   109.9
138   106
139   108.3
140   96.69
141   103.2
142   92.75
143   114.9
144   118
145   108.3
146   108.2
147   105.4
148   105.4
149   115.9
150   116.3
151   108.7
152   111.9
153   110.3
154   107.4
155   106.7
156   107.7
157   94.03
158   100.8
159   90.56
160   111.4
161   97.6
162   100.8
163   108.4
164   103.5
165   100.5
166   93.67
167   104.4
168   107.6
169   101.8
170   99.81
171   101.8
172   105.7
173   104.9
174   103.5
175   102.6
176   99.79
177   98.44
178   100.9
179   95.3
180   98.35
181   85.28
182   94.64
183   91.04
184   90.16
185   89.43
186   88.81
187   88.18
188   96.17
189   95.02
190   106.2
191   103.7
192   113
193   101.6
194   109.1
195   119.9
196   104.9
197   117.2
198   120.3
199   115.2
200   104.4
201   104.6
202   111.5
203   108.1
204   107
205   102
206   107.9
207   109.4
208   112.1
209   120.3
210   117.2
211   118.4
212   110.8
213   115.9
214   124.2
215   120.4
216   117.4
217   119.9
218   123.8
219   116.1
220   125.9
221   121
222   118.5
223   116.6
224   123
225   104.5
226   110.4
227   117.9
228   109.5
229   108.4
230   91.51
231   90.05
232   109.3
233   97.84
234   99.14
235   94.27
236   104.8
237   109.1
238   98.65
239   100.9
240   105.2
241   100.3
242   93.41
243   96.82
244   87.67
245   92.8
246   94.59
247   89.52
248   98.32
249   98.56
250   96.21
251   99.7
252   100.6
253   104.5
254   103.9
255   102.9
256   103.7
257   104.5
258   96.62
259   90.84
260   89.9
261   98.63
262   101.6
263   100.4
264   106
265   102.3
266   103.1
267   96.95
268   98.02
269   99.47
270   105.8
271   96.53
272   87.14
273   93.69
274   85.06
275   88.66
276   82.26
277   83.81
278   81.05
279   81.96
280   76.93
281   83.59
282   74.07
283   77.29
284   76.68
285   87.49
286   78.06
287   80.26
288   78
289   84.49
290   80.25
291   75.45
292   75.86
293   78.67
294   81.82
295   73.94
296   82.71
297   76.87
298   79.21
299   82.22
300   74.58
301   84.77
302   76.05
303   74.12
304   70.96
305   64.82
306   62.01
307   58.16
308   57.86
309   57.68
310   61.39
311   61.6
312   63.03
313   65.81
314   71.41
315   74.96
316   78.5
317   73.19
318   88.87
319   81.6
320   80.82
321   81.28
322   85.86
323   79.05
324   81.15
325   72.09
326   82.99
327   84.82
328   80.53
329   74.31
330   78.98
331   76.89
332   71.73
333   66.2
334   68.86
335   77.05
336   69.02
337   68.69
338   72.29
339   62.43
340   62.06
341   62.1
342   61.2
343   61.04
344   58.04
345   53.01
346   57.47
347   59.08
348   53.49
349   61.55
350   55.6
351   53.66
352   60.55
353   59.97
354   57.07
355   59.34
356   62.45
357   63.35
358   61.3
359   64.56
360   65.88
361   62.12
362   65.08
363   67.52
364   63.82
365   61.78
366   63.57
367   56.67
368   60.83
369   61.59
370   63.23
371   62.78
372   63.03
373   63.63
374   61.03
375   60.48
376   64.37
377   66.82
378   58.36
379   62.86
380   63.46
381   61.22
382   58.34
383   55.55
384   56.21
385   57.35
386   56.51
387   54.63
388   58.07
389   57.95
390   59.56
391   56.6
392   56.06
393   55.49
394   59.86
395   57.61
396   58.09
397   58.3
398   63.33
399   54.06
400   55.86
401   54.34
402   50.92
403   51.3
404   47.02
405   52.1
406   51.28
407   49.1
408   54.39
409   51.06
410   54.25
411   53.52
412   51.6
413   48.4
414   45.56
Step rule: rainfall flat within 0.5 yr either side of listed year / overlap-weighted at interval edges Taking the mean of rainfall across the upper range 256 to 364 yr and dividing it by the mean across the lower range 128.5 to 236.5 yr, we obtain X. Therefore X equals 0.7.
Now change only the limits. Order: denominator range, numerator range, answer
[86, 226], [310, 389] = 0.66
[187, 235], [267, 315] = 0.71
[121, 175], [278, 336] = 0.74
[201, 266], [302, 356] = 0.65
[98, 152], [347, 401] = 0.62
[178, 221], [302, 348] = 0.65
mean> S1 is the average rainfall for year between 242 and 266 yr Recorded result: 98.3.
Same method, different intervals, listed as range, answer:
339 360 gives 59.6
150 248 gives 105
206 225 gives 118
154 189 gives 99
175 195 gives 97.8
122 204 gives 102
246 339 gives 82.7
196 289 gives 101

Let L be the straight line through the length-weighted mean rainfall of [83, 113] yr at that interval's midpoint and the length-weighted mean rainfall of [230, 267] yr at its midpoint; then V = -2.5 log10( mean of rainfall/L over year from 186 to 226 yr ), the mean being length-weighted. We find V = -0.18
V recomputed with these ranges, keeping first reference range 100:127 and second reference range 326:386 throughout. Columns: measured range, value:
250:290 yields -0.25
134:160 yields -0.23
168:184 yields -0.19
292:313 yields -0.03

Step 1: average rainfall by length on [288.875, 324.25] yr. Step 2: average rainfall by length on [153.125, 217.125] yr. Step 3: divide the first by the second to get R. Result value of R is 0.71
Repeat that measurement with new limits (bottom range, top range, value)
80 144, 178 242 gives 1.20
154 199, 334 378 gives 0.61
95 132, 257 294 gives 0.99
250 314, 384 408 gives 0.66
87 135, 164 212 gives 1.18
